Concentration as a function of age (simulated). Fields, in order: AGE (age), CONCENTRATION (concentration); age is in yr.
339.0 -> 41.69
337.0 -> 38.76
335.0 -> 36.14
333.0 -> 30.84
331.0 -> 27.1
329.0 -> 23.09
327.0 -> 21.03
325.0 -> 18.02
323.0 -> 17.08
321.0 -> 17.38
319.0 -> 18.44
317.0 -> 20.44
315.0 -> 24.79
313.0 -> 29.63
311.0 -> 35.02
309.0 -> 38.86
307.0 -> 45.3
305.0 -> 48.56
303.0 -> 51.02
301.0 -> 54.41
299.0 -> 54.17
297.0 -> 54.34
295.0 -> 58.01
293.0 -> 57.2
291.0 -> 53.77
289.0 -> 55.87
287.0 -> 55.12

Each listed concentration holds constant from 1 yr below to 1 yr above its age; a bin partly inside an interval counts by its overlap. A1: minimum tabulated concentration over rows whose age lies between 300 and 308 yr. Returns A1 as 45.3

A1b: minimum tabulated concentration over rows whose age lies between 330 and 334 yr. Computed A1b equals 27.1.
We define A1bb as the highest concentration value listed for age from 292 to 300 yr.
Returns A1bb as 58.01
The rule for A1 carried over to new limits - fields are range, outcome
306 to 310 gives 38.86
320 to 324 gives 17.08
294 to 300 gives 54.17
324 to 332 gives 18.02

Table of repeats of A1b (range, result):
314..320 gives 18.44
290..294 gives 53.77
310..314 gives 29.63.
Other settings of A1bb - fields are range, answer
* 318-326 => 18.44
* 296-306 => 54.41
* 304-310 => 48.56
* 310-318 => 35.02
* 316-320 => 20.44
